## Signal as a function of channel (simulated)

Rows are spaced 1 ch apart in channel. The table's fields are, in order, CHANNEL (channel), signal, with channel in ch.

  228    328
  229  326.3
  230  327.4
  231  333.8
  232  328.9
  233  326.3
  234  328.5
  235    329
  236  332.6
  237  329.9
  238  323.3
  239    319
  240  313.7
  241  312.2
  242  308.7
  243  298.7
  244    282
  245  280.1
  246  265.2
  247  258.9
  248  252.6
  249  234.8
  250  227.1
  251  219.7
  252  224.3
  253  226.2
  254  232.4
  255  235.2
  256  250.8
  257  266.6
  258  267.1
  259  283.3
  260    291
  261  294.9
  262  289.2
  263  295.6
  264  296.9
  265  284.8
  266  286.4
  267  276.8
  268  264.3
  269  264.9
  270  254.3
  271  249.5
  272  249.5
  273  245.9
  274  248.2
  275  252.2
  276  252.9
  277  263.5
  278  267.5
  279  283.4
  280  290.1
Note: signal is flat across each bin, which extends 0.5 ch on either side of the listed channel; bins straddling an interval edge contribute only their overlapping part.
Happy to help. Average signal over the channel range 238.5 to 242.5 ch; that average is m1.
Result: 313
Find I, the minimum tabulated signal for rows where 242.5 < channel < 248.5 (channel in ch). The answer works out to 252.6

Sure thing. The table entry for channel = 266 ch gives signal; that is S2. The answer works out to 286.4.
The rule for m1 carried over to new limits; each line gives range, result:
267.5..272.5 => 256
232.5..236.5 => 329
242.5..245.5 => 287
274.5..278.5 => 259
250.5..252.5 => 222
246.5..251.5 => 239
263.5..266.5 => 289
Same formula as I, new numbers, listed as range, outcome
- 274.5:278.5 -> 252.2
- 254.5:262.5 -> 235.2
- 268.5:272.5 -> 249.5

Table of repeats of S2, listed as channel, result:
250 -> 227.1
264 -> 296.9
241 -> 312.2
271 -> 249.5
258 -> 267.1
